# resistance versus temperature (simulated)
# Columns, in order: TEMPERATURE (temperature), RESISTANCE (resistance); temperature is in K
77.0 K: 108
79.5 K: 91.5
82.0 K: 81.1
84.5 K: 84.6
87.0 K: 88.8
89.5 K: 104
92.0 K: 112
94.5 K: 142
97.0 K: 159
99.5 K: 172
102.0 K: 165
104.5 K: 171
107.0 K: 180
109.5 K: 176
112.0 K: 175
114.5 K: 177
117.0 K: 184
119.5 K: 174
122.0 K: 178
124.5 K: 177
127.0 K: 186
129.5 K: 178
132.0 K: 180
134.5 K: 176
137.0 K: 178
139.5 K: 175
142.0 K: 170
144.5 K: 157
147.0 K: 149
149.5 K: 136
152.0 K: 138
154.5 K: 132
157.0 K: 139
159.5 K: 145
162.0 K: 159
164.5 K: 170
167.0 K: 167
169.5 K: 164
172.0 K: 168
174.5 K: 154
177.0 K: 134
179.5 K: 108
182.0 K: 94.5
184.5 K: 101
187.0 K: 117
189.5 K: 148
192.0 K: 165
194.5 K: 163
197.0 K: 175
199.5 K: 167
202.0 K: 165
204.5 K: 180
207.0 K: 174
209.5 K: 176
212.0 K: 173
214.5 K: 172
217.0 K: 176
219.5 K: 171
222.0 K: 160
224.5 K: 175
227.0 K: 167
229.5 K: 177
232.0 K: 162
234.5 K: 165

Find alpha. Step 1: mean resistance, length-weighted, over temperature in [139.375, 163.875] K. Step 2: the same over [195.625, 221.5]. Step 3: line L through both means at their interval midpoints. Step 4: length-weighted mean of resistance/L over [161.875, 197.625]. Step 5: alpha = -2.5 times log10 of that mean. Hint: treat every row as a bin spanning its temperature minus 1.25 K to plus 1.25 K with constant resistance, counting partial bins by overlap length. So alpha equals 0.11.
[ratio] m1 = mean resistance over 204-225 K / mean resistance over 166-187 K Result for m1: 1.28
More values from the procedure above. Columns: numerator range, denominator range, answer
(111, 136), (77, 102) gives 1.52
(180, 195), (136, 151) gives 0.80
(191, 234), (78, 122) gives 1.18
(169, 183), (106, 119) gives 0.77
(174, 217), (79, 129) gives 1.01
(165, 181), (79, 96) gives 1.47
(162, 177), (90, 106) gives 1.07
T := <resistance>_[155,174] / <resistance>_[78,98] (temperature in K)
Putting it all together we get 1.5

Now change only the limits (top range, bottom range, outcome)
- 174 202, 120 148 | 0.81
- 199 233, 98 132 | 0.97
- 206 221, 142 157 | 1.20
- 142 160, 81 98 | 1.31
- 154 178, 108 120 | 0.87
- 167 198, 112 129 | 0.79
